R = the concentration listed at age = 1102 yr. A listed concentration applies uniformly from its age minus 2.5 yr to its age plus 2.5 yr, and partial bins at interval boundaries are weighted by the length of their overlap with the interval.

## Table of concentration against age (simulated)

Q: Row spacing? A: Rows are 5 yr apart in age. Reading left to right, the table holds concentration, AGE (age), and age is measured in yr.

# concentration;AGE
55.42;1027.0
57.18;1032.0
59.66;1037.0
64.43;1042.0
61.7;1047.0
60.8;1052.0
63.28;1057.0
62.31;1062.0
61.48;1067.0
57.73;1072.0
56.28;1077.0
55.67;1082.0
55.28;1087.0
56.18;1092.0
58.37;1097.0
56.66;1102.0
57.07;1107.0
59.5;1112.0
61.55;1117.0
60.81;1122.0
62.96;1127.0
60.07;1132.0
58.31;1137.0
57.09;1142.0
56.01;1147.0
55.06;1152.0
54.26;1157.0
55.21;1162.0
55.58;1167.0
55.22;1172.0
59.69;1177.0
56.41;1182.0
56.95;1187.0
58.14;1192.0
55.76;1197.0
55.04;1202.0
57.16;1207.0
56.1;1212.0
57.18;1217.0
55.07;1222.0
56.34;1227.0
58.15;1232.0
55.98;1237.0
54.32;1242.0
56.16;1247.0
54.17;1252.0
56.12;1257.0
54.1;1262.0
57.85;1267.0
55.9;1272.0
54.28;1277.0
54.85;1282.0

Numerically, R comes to 56.66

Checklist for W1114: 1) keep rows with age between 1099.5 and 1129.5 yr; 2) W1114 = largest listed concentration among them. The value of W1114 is 62.96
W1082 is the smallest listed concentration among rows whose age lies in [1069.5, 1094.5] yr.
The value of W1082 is 55.28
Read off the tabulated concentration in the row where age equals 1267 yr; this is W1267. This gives 57.85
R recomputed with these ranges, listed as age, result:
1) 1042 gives 64.43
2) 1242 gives 54.32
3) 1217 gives 57.18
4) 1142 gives 57.09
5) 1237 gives 55.98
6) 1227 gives 56.34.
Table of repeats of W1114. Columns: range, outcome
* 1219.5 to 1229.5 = 56.34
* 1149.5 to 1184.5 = 59.69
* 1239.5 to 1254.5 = 56.16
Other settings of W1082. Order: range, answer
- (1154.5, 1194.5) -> 54.26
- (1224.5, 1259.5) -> 54.17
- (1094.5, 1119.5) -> 56.66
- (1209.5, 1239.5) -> 55.07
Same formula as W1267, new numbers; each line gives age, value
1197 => 55.76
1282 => 54.85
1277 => 54.28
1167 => 55.58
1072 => 57.73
